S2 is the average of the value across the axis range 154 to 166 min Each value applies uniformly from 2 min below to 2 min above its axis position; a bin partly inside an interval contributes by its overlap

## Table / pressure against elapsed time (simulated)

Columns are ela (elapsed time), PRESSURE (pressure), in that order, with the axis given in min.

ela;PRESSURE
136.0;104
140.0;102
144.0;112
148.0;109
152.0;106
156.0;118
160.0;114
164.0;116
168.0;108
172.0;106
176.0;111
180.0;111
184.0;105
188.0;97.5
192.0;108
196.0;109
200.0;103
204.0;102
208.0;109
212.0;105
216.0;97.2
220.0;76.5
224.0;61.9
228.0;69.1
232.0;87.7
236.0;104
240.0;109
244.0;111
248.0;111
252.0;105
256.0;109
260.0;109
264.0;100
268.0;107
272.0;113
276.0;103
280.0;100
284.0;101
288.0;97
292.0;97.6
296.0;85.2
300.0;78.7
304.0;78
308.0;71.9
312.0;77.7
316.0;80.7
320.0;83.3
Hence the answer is 116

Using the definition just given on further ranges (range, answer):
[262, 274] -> 107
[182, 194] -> 104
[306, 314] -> 74.8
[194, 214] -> 106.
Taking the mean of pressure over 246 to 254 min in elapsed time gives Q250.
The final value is 108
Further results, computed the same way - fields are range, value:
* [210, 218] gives 101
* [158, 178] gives 111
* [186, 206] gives 104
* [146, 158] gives 111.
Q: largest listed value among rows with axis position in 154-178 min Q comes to 118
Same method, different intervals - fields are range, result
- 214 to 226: 97.2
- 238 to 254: 111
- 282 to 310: 101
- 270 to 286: 113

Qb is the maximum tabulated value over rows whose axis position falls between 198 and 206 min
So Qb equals 103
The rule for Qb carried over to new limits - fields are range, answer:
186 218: 109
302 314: 78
